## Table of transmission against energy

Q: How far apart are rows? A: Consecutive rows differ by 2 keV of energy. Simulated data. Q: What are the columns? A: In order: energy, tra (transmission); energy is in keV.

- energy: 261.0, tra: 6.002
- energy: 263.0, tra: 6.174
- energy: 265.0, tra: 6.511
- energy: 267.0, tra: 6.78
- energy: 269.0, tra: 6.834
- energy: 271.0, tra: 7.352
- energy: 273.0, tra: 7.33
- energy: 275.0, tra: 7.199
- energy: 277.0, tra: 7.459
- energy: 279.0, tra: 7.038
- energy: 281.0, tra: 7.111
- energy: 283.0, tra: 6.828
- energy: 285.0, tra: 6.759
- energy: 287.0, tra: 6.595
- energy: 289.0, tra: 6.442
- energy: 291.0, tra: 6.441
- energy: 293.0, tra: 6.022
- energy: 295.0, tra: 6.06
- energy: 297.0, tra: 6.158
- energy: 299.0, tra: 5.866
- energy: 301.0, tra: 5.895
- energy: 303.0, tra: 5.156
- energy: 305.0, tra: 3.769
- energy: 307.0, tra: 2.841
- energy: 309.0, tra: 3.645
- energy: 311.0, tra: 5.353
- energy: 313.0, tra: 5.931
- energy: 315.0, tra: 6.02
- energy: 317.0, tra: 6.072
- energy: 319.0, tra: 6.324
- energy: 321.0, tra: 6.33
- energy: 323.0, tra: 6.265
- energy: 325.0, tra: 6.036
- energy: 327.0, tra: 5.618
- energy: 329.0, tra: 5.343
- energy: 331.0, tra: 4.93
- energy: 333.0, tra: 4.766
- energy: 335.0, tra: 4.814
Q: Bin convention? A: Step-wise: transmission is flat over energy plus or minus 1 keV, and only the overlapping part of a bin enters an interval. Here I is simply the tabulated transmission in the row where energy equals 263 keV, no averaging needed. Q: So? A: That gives 6.174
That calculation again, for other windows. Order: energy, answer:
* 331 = 4.93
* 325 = 6.036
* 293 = 6.022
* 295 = 6.06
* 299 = 5.866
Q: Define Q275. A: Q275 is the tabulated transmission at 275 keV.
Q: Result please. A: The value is 7.199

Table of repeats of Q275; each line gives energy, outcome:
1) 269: 6.834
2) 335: 4.814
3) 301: 5.895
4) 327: 5.618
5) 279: 7.038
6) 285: 6.759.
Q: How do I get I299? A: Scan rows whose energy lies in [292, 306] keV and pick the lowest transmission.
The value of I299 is 3.769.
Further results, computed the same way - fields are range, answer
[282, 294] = 6.022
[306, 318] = 2.841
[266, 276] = 6.78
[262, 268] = 6.174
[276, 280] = 7.038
